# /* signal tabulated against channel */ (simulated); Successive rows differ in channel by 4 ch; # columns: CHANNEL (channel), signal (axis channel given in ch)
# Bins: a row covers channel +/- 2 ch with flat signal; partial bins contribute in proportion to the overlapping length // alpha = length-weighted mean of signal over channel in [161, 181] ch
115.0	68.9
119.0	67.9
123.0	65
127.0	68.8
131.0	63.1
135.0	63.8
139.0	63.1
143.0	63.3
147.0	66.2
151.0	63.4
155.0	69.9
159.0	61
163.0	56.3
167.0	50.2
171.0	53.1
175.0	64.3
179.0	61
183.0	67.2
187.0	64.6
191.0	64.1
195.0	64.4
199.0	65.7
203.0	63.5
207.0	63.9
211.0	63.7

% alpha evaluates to 57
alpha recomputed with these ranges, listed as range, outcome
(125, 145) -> 64.4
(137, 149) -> 64.2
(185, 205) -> 64.5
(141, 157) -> 65.7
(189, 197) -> 64.2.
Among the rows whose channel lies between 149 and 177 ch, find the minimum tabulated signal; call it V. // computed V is 50.2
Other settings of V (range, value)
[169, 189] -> 53.1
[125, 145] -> 63.1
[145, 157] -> 63.4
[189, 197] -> 64.1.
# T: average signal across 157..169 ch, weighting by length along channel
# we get 55.8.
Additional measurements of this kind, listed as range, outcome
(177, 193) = 64.2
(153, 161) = 65.5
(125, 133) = 66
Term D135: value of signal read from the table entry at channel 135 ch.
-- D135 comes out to 63.8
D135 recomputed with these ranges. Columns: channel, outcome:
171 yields 53.1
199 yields 65.7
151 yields 63.4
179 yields 61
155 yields 69.9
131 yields 63.1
